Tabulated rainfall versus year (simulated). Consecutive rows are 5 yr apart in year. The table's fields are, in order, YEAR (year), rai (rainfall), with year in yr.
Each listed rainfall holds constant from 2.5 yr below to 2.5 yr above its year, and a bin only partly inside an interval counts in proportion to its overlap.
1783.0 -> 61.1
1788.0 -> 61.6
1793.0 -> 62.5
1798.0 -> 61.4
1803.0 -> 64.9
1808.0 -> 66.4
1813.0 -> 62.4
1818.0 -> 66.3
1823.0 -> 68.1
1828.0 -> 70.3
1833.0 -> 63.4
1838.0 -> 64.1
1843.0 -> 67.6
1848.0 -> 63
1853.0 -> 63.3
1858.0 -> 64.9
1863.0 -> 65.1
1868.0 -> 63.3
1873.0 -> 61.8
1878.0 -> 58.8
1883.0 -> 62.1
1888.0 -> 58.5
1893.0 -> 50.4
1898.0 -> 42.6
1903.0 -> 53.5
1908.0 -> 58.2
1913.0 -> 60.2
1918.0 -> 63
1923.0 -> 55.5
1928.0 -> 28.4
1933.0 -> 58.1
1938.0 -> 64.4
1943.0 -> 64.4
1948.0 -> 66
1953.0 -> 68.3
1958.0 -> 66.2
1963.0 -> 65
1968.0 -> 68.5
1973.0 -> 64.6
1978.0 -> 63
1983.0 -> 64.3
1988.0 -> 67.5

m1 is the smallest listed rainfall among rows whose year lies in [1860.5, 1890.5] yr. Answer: 58.5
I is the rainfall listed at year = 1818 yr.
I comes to 66.3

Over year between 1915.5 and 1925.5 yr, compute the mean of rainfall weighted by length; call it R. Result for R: 59.2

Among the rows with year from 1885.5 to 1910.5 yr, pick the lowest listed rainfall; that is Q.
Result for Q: 42.6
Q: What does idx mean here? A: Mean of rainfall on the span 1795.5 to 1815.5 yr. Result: 63.8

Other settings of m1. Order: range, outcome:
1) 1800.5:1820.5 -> 62.4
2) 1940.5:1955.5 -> 64.4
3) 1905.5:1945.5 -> 28.4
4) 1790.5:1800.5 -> 61.4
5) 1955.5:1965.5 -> 65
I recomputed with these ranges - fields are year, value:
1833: 63.4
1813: 62.4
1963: 65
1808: 66.4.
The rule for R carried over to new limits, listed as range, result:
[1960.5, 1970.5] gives 66.8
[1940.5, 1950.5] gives 65.2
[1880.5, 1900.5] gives 53.4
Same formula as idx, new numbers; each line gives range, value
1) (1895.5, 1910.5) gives 51.4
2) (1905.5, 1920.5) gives 60.5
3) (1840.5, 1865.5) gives 64.8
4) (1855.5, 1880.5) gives 62.8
